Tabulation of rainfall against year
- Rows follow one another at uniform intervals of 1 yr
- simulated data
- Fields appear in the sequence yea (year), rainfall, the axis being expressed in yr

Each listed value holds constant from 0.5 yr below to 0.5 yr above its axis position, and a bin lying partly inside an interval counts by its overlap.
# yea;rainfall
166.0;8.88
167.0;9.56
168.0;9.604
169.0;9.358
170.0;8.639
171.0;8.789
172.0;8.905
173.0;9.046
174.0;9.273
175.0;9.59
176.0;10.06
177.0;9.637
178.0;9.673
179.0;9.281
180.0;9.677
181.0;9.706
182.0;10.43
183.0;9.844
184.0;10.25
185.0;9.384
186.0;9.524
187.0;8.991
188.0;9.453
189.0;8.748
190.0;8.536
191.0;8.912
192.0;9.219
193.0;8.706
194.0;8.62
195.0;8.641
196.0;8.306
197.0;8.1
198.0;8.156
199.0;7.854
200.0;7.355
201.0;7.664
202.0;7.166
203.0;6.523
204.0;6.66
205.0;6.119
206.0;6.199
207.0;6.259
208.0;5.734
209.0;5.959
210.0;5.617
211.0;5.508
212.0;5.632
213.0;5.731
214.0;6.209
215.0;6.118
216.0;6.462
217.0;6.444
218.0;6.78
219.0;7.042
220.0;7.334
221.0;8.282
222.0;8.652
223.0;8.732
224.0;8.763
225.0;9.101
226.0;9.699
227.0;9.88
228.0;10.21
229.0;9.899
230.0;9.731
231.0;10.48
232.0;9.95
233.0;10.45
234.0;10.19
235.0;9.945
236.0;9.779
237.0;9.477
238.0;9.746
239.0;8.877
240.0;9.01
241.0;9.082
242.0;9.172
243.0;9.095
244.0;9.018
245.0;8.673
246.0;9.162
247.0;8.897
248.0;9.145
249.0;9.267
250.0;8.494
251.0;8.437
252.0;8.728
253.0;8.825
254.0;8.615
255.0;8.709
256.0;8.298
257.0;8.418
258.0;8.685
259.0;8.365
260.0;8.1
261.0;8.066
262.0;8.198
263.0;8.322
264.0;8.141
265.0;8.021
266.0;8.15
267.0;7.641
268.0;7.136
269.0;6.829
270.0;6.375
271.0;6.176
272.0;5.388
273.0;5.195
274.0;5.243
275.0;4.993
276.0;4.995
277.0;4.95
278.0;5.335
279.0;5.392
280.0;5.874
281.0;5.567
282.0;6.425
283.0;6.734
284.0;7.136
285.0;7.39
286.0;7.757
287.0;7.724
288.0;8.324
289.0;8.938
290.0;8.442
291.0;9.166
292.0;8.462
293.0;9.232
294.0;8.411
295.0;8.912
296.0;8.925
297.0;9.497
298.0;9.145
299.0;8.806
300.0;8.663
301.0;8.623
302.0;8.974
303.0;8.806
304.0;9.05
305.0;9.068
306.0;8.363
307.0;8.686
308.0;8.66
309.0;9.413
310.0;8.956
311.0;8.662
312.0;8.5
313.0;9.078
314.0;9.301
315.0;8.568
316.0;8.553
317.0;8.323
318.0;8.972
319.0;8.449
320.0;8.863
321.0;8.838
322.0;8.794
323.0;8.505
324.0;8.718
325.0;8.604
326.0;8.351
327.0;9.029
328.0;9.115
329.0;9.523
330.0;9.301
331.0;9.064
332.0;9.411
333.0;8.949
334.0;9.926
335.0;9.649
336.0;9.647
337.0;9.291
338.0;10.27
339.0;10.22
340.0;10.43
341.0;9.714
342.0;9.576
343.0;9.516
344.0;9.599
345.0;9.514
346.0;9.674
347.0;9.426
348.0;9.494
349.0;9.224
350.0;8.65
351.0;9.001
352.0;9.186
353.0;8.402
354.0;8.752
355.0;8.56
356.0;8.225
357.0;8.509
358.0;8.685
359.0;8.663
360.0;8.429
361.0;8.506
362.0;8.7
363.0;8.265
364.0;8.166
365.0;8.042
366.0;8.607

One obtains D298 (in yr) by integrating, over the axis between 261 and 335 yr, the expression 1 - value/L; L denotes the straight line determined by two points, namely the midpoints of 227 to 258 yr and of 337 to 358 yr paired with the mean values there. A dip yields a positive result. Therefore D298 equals 9.6 yr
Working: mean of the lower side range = 9.26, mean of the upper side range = 9.28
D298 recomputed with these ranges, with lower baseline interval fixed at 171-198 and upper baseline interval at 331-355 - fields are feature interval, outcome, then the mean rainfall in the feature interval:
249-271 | 2.9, 8.1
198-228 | 6.8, 7.16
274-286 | 4.4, 5.94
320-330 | 0.6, 8.86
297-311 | 0.7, 8.88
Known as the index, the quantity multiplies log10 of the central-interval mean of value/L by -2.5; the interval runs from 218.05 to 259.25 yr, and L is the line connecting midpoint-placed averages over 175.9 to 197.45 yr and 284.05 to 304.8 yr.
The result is -0.01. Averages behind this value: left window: 9.25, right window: 8.64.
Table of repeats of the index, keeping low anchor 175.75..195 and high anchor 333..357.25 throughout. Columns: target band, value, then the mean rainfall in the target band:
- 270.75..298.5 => 0.29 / 7.14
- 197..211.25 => 0.36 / 6.7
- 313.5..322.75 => 0.07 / 8.73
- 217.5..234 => 0.03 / 9.1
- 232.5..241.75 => -0.03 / 9.61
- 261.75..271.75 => 0.25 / 7.43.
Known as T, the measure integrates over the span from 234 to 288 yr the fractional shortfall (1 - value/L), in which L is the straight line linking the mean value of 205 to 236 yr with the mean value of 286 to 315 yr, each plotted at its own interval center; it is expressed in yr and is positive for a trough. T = 3.5 yr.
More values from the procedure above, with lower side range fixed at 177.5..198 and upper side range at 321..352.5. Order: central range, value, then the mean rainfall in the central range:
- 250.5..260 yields 0.7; 8.54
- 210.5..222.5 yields 3.3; 6.68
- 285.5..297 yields 0.8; 8.61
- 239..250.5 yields 0.3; 9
